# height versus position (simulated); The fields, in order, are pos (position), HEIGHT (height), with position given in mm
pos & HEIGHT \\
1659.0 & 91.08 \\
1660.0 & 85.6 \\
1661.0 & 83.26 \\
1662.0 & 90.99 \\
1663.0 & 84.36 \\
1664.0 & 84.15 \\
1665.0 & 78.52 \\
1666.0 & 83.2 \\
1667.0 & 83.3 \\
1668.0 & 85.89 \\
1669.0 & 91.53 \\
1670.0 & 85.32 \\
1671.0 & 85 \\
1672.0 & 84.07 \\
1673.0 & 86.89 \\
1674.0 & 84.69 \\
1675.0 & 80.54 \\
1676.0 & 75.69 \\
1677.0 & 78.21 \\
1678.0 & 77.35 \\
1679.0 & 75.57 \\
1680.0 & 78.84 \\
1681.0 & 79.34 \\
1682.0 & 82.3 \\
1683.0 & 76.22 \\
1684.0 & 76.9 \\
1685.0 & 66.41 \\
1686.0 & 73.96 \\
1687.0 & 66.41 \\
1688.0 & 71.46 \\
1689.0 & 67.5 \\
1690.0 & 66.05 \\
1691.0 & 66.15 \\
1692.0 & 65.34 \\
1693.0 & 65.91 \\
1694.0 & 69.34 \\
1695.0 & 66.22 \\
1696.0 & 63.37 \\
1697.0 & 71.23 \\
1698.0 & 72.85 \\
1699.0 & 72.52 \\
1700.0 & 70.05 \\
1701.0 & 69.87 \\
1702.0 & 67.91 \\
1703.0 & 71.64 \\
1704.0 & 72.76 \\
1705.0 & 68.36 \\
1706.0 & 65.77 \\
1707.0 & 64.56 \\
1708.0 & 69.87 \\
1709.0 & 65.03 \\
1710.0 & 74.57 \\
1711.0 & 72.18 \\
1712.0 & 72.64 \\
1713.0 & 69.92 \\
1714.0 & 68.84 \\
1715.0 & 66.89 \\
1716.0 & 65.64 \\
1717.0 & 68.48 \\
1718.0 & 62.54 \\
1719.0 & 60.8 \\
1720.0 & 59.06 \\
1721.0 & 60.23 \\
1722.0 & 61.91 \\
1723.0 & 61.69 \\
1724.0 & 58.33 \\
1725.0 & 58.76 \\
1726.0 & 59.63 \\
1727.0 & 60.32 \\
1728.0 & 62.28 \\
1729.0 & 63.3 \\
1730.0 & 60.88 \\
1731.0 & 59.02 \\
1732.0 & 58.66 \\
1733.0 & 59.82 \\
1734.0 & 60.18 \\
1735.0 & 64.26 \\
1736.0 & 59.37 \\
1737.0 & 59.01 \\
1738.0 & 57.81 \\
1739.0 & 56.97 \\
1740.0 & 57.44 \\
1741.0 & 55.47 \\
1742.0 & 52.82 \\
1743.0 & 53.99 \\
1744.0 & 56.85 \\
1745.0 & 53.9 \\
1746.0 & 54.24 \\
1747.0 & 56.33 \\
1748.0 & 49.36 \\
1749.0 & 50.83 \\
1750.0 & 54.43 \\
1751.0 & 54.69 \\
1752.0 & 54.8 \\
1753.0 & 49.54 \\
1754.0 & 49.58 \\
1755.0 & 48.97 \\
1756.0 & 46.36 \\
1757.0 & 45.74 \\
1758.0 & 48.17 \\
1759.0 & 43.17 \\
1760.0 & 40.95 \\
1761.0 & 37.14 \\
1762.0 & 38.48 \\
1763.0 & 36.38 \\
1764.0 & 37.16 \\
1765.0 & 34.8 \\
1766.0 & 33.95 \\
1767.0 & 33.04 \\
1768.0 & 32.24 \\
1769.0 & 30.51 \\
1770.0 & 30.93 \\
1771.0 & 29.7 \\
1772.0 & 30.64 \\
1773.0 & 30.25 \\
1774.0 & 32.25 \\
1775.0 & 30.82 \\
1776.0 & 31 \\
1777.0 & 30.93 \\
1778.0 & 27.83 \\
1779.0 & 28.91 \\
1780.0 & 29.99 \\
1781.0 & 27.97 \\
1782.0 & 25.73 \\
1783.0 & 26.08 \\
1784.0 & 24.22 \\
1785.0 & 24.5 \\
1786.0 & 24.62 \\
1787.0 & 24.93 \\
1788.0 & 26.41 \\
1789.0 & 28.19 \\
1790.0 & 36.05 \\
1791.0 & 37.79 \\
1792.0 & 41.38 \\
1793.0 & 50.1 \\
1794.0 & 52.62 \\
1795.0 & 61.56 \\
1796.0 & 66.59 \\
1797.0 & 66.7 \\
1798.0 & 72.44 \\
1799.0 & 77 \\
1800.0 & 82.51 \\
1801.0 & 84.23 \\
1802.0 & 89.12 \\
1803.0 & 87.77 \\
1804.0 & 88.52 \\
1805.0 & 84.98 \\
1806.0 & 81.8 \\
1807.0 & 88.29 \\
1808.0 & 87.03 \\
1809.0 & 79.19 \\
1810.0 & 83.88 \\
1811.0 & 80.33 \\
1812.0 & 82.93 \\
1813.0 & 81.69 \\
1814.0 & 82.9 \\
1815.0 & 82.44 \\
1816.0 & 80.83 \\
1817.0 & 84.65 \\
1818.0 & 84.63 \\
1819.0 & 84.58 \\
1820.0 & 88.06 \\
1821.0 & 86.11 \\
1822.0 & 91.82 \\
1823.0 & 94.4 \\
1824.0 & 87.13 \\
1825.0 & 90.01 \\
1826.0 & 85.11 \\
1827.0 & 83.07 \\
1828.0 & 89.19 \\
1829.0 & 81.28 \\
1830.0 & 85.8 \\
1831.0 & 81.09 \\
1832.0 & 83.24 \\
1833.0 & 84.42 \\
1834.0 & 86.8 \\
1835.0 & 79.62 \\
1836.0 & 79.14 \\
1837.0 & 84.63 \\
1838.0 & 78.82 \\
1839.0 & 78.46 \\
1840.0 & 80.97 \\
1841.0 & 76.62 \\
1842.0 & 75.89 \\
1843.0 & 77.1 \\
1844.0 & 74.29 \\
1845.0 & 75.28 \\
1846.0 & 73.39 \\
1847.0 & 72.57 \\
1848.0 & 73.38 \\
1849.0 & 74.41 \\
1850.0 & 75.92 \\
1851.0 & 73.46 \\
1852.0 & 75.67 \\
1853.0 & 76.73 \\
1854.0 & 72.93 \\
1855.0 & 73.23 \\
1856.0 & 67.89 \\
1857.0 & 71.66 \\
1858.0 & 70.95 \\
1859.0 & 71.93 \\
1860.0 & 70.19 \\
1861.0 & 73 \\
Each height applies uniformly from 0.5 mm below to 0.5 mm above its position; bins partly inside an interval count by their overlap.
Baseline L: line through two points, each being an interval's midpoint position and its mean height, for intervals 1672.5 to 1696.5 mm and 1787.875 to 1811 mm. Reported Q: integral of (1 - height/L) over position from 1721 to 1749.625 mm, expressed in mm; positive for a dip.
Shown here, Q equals 5.3 mm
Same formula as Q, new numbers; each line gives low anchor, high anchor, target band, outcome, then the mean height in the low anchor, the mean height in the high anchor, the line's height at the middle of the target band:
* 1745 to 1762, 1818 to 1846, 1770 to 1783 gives 6.5 mm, 48.9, 82.9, 58.8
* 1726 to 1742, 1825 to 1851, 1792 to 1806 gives -0.2 mm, 59.4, 79.7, 72.1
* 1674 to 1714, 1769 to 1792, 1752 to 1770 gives -0.6 mm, 71.4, 29.4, 38.9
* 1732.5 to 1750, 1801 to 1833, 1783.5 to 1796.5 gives 6.4 mm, 56.3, 85.2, 74.9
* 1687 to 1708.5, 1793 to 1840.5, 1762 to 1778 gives 9.2 mm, 68.5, 81.8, 76.5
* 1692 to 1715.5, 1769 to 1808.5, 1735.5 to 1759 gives 2.2 mm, 69.1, 48.5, 58.6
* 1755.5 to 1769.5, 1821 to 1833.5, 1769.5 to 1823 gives 6.4 mm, 38.4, 86.4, 63.4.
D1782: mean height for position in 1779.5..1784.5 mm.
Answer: 26.8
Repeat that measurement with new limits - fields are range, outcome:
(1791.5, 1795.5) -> 51.4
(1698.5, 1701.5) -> 70.8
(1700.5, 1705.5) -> 70.1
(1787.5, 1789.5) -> 27.3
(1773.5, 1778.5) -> 30.6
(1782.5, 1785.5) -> 24.9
